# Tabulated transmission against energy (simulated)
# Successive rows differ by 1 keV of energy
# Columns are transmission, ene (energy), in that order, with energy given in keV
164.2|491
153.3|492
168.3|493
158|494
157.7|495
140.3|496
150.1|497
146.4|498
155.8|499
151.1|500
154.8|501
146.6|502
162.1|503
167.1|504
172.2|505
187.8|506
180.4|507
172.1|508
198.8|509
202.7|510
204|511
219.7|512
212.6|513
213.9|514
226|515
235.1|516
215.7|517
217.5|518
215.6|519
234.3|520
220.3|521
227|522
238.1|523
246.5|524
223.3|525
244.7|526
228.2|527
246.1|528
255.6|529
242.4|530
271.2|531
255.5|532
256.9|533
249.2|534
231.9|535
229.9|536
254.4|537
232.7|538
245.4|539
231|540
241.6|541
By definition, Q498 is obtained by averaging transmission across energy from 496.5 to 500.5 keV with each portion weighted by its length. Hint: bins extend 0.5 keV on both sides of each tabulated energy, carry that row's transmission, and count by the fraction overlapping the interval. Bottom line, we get 151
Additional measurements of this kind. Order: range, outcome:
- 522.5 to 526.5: 238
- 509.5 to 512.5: 209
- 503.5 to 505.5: 170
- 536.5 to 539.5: 244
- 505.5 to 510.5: 188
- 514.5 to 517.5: 226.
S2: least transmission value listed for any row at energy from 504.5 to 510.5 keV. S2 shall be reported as 172.1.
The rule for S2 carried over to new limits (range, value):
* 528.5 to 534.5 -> 242.4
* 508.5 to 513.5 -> 198.8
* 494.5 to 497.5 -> 140.3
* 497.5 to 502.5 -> 146.4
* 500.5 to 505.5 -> 146.6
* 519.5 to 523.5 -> 220.3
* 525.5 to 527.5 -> 228.2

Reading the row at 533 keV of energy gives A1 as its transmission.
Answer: 256.9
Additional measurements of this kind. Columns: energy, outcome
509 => 198.8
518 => 217.5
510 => 202.7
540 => 231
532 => 255.5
